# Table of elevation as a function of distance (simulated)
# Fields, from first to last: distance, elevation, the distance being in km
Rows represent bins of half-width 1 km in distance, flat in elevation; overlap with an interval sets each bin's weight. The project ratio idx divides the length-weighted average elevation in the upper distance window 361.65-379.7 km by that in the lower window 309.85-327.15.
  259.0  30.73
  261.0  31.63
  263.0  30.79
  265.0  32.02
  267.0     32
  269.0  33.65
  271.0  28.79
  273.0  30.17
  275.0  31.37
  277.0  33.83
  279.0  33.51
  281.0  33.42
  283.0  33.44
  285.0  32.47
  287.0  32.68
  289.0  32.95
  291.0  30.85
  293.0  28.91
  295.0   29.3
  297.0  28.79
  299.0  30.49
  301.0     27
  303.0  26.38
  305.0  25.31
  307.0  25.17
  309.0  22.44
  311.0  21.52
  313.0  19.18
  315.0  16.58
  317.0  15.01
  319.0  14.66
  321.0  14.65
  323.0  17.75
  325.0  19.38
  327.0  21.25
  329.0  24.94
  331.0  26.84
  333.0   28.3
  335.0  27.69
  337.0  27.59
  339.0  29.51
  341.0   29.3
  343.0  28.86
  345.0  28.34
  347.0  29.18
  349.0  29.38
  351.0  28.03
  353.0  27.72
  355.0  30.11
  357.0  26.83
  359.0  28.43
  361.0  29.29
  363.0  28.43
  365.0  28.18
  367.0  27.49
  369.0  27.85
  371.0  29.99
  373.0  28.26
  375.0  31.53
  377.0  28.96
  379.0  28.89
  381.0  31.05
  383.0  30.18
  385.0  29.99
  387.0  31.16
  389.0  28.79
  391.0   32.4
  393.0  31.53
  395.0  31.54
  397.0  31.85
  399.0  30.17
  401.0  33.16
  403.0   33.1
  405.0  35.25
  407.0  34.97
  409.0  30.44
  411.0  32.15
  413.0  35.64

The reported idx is 1.64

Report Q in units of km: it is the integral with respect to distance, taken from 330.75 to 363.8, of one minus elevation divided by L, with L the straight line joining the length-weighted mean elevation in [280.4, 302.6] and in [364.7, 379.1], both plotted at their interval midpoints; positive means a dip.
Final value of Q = 1.1 km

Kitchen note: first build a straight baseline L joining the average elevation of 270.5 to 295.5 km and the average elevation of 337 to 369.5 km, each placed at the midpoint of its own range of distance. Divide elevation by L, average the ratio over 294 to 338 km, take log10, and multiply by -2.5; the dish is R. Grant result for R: 0.289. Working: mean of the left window 31.8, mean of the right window 28.5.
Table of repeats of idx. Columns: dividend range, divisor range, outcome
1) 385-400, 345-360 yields 1.09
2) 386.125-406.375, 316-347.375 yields 1.34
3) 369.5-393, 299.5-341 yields 1.32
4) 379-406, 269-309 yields 1.04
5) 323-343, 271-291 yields 0.80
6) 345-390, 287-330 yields 1.23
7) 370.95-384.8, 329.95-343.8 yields 1.06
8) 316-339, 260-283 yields 0.69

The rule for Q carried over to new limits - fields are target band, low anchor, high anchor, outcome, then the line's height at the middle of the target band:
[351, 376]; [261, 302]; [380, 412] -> 2.35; 31.6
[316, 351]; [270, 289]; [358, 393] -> 7.16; 30.7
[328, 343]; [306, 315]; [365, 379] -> -2.01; 24.5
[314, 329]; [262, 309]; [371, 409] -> 6.41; 30.7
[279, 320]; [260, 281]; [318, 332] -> -1.05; 25.5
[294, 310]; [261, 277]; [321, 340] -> 0.44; 27.6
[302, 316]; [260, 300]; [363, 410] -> 4.00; 31.3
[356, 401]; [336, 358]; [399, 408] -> 2.43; 31.4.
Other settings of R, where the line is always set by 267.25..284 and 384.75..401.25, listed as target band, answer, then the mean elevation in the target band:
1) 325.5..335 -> 0.25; 25.3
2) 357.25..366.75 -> 0.11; 28.4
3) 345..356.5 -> 0.10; 28.7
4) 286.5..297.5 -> 0.05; 30.6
